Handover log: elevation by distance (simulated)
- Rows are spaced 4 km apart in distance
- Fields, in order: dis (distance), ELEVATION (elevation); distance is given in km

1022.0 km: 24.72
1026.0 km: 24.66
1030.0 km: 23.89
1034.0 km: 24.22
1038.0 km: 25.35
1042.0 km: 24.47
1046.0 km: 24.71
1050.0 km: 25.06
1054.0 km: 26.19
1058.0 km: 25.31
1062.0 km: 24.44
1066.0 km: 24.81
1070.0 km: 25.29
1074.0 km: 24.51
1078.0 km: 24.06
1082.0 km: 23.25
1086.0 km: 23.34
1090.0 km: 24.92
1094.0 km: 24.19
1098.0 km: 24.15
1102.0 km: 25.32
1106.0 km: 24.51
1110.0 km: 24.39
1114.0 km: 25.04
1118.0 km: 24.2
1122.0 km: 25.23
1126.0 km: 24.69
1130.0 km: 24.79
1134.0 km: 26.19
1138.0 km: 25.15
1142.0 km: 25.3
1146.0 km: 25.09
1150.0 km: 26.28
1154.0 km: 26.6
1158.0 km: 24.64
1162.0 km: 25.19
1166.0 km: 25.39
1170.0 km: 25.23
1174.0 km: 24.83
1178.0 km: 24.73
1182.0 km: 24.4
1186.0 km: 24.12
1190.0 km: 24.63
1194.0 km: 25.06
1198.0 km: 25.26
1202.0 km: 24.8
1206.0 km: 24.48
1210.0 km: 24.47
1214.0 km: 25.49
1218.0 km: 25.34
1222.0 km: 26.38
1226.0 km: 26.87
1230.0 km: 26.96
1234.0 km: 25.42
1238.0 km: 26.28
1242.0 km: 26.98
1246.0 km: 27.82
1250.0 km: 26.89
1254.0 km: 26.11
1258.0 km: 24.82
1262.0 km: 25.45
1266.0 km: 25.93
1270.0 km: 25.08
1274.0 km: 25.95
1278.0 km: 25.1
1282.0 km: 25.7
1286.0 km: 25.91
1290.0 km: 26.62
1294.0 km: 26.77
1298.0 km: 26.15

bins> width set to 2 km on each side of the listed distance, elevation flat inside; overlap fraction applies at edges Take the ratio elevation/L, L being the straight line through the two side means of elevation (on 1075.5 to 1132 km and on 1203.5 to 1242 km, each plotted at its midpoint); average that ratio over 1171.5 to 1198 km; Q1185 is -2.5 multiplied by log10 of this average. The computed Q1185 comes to 0.03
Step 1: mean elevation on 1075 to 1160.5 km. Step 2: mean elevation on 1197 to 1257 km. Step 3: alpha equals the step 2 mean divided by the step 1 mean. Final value 1.0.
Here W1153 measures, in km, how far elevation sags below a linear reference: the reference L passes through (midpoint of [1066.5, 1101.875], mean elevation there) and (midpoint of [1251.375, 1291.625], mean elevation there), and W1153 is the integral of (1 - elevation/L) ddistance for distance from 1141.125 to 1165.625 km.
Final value -0.7 km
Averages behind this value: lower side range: 24.3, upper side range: 25.7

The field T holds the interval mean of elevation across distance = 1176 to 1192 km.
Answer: 24.5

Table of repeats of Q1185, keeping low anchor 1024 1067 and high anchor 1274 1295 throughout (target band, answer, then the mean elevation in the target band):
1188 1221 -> 0.03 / 25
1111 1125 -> 0.02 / 24.8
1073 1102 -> 0.04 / 24.1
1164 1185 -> 0.02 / 24.9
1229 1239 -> -0.02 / 26.1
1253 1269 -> 0.01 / 25.5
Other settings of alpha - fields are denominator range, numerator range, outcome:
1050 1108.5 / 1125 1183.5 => 1.03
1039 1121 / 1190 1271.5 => 1.05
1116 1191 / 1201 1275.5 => 1.03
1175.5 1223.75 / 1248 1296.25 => 1.04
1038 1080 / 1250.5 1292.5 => 1.03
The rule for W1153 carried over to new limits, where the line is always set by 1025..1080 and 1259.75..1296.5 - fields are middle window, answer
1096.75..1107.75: 0.14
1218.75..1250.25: -1.24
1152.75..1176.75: 0.05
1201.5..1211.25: 0.36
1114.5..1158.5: -0.22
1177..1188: 0.43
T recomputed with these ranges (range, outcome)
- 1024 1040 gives 24.5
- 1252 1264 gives 25.5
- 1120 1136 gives 25.2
